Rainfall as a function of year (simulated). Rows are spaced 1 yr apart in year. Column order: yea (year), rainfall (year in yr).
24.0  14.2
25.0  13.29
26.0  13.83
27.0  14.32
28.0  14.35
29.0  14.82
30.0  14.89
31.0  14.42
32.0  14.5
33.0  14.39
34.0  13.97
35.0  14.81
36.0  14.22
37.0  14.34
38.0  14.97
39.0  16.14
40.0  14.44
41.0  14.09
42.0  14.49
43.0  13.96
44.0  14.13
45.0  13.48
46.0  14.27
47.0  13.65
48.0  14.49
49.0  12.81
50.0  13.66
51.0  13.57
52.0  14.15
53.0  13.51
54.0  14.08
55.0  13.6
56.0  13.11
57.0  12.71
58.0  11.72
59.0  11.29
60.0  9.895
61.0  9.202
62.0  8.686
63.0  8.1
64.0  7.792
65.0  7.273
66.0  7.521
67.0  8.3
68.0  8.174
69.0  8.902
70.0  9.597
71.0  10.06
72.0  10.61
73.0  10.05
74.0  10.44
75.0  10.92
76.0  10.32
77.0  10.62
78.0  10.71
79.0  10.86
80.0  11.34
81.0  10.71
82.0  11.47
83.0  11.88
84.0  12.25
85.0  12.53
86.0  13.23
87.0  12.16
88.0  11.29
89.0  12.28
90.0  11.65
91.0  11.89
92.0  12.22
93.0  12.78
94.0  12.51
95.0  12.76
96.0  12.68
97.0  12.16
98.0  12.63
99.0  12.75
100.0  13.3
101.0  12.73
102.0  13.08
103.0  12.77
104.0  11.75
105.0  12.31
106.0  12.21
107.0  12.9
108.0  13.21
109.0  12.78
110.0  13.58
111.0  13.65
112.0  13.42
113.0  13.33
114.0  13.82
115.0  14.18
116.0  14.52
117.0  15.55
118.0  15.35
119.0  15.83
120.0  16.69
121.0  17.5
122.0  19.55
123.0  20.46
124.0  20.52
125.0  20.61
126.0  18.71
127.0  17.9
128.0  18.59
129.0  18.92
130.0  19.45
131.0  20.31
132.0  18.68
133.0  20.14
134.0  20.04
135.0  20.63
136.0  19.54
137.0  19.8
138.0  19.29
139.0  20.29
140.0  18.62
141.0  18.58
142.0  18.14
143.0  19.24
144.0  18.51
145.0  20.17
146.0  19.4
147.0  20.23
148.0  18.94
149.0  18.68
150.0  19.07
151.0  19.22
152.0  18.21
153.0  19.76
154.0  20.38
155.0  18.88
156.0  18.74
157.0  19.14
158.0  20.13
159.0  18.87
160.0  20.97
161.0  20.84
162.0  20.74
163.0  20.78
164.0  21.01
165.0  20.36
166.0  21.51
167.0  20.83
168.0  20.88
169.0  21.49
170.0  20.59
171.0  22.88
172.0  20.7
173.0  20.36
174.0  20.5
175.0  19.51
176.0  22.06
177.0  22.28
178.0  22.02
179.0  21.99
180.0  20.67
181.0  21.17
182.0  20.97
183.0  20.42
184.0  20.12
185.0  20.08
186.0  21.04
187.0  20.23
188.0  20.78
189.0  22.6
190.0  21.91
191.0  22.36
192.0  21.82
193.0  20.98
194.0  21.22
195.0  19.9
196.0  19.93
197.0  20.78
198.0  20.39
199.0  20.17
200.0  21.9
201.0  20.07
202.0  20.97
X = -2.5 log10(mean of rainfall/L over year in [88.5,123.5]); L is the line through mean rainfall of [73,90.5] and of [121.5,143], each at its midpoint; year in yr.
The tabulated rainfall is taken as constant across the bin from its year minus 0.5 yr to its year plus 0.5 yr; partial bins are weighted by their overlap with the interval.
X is 0.12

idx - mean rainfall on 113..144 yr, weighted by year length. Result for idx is 18.3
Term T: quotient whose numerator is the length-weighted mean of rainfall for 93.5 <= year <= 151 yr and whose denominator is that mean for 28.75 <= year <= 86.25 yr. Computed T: 1.37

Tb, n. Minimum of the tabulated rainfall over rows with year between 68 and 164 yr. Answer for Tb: 8.174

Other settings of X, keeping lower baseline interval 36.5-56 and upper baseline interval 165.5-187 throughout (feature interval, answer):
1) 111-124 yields 0.13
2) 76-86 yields 0.36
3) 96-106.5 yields 0.33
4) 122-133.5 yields -0.06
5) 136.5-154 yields 0.01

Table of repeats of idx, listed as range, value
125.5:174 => 19.8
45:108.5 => 11.6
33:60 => 13.8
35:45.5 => 14.4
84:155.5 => 16.2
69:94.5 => 11.3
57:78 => 9.58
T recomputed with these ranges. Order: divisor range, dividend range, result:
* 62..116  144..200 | 1.78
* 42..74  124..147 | 1.70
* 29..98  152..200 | 1.71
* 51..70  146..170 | 1.90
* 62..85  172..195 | 2.12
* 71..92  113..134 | 1.57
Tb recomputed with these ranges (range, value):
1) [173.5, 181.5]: 19.51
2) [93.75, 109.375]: 11.75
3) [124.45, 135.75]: 17.9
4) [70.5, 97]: 10.05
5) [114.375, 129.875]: 14.18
